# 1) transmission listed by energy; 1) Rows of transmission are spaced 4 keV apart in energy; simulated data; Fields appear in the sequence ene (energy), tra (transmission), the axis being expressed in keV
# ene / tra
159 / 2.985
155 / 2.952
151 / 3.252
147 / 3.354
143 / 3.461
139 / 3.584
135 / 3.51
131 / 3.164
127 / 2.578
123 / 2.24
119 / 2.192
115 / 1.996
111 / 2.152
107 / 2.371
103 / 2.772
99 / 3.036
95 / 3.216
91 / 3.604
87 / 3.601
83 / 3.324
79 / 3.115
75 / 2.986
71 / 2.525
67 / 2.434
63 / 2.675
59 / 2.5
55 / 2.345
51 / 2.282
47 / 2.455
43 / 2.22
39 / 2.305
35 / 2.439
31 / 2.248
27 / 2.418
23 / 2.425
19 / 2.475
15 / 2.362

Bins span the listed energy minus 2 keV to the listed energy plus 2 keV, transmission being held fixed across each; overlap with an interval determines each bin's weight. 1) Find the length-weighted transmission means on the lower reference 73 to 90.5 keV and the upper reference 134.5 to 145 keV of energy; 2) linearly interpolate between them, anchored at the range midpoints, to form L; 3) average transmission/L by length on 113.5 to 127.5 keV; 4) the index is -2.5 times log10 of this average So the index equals 0.474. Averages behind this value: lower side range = 3.29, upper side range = 3.52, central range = 2.23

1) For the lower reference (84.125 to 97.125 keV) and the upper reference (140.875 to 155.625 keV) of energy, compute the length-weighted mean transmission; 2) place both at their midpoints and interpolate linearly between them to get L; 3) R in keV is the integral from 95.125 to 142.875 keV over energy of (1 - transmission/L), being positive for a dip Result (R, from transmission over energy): 8.9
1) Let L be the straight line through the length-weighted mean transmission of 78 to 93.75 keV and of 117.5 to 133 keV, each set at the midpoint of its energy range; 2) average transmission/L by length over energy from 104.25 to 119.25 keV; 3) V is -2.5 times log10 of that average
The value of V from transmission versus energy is 0.28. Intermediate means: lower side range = 3.42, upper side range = 2.55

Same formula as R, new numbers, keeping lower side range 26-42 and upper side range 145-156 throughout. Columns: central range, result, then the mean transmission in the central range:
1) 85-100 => -3.3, 3.39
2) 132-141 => -1.2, 3.5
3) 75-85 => -1.8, 3.17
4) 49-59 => 0.6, 2.35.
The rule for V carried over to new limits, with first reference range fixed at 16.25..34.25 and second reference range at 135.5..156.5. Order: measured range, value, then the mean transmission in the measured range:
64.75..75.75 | 0.06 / 2.61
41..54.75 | 0.11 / 2.32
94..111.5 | 0.10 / 2.73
